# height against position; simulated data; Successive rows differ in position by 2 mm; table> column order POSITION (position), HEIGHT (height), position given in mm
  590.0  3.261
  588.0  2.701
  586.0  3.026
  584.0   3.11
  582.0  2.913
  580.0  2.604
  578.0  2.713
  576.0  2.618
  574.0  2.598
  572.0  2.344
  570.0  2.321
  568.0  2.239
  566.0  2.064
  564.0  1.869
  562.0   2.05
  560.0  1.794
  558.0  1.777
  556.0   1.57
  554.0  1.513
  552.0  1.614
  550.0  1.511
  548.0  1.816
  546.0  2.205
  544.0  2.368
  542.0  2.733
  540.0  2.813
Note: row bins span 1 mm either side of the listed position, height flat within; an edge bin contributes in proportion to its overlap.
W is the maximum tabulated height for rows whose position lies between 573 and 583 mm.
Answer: 2.913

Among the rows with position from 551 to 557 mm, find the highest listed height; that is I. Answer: 1.614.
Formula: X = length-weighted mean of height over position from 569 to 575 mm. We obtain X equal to 2.42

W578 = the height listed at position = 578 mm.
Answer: 2.713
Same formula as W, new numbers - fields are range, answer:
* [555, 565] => 2.05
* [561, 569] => 2.239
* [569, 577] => 2.618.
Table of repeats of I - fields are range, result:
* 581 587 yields 3.11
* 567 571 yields 2.321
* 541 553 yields 2.733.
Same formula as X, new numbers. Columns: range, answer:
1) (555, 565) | 1.81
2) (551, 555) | 1.56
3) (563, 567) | 1.97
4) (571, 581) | 2.58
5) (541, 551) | 2.13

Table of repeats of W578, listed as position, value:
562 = 2.05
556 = 1.57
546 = 2.205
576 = 2.618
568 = 2.239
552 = 1.614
